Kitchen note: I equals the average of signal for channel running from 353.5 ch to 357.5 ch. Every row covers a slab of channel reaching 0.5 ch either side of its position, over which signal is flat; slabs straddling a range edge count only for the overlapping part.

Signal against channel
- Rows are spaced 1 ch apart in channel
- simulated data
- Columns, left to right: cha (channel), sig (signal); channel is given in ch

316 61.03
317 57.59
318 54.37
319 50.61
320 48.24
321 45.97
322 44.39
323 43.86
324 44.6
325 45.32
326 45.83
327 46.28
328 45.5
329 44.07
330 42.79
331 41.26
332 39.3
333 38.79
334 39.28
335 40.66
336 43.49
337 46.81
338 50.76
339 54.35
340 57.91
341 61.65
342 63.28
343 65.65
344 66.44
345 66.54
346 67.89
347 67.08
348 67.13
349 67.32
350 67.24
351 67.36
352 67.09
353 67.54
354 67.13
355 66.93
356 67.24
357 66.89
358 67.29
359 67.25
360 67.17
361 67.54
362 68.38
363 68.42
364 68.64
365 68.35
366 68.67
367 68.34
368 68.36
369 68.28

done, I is 67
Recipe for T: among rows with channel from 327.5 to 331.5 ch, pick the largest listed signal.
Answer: 45.5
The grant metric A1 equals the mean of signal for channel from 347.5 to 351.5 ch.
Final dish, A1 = 67.3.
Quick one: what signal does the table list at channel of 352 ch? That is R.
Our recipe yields 67.09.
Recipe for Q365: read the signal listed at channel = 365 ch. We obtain 68.35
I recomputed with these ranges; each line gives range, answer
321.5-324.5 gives 44.3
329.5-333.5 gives 40.5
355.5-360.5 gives 67.2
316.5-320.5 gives 52.7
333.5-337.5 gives 42.6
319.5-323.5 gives 45.6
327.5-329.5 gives 44.8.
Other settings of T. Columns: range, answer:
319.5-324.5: 48.24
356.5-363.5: 68.42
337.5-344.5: 66.44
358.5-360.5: 67.25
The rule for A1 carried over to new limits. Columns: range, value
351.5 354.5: 67.3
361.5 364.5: 68.5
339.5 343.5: 62.1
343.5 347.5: 67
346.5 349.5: 67.2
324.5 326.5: 45.6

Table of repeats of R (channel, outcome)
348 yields 67.13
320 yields 48.24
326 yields 45.83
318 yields 54.37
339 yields 54.35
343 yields 65.65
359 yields 67.25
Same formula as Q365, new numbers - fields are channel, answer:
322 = 44.39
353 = 67.54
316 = 61.03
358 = 67.29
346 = 67.89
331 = 41.26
